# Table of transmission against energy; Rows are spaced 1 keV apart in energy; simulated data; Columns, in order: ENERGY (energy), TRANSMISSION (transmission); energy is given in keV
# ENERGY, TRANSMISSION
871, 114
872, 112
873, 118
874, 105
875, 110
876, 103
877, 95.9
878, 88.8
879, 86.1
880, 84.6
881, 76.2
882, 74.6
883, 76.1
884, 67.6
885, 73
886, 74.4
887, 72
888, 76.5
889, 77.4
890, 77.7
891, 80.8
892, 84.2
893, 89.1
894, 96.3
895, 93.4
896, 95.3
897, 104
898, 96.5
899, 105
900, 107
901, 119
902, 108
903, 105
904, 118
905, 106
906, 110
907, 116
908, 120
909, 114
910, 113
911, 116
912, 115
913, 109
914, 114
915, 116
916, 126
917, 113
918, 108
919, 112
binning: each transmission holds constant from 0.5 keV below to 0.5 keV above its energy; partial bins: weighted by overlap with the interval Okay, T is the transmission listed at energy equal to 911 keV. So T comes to 116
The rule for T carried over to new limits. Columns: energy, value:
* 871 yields 114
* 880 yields 84.6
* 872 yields 112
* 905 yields 106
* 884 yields 67.6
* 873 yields 118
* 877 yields 95.9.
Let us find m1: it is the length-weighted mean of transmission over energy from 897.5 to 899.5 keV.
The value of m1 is 101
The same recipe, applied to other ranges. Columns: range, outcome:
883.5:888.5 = 72.7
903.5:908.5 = 114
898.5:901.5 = 110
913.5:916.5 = 119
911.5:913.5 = 112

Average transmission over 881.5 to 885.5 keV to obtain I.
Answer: 72.8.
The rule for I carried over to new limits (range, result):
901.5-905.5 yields 109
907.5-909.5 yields 117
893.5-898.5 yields 97.1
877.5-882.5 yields 82.1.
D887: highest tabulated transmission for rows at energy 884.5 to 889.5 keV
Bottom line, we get 77.4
